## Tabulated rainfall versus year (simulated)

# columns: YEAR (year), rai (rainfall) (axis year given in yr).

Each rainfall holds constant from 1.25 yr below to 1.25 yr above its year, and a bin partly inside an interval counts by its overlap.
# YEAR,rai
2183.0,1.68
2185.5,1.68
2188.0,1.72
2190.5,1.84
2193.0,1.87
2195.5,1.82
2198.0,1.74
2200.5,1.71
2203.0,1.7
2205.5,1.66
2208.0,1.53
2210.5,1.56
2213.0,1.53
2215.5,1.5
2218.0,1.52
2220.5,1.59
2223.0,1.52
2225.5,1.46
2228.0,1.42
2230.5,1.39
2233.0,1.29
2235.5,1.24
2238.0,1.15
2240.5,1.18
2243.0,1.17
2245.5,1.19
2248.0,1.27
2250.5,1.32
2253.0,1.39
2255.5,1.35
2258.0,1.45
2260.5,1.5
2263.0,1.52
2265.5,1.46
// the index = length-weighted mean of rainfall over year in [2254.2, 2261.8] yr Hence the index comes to 1.43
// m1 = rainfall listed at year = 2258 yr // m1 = 1.45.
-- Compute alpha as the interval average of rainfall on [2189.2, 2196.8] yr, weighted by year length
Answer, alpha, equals 1.84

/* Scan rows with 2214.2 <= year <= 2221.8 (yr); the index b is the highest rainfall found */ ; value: 1.59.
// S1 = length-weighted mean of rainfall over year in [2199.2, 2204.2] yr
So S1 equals 1.71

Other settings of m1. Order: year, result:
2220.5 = 1.59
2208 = 1.53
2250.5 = 1.32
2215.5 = 1.5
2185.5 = 1.68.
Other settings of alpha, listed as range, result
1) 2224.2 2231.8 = 1.42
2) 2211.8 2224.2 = 1.53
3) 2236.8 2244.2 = 1.17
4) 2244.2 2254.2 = 1.29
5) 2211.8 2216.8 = 1.51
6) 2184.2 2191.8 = 1.75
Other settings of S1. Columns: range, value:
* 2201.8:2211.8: 1.61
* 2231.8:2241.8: 1.21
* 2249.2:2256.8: 1.35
